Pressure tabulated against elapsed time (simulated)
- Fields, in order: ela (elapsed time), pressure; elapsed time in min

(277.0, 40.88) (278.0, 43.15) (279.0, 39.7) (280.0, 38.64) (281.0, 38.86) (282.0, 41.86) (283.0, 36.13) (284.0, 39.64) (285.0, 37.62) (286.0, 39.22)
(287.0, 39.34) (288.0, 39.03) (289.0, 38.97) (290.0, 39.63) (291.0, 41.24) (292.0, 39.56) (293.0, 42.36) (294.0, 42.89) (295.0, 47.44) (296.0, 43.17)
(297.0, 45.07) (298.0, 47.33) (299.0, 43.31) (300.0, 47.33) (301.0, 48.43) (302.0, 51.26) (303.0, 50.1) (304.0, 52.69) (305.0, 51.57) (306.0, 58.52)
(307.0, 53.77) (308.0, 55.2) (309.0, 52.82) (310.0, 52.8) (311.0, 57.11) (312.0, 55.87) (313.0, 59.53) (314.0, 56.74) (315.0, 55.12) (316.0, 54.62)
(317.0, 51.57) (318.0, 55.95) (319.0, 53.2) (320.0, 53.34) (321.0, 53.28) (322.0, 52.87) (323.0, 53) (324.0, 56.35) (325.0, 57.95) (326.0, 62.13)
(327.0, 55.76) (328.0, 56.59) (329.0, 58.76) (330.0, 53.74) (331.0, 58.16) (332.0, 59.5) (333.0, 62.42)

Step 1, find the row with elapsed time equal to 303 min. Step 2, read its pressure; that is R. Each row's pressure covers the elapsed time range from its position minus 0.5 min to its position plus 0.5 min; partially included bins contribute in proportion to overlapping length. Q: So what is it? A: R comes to 50.1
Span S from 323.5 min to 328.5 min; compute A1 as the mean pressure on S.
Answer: 57.8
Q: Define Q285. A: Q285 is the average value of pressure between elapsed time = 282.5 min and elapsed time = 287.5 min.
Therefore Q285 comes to 38.4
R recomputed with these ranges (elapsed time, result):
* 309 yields 52.82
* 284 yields 39.64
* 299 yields 43.31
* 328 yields 56.59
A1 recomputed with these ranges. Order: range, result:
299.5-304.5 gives 50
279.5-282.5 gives 39.8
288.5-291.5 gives 39.9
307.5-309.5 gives 54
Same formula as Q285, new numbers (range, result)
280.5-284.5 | 39.1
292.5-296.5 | 44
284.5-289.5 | 38.8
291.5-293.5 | 41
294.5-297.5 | 45.2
